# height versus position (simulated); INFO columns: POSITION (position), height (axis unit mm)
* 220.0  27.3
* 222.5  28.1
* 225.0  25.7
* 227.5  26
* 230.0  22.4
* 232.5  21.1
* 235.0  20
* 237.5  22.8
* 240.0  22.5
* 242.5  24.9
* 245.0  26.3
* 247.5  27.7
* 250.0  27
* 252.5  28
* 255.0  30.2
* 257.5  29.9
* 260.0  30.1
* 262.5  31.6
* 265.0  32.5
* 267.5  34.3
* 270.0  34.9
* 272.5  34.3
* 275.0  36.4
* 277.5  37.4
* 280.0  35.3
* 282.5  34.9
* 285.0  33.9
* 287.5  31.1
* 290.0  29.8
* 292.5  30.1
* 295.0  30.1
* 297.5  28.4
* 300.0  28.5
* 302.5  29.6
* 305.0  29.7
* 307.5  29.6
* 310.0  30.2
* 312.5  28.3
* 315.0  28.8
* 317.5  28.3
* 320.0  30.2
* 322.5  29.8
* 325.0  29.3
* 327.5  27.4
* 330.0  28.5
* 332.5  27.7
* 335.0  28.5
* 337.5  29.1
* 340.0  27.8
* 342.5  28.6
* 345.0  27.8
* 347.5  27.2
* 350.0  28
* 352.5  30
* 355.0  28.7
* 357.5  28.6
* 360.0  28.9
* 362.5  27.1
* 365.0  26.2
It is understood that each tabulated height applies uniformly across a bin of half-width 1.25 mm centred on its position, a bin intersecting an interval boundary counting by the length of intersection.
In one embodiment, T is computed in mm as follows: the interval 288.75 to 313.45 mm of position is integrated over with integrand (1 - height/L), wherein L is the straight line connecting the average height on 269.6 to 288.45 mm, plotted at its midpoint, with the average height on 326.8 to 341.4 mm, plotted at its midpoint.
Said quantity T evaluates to 2.1 mm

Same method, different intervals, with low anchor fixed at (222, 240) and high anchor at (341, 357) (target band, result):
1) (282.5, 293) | -2.4 mm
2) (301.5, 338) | -2.5 mm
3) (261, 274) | -4.4 mm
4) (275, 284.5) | -3.8 mm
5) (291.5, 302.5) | -1.3 mm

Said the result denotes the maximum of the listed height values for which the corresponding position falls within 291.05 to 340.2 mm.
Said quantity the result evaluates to 30.2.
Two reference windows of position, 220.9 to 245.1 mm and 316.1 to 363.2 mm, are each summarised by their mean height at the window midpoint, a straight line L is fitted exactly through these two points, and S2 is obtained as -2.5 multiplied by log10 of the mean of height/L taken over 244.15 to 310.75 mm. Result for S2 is -0.206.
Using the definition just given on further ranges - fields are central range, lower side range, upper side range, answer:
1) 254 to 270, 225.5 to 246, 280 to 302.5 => -0.18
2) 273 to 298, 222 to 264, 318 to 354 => -0.21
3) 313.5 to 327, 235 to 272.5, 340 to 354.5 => -0.03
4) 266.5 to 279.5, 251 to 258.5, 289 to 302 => -0.21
